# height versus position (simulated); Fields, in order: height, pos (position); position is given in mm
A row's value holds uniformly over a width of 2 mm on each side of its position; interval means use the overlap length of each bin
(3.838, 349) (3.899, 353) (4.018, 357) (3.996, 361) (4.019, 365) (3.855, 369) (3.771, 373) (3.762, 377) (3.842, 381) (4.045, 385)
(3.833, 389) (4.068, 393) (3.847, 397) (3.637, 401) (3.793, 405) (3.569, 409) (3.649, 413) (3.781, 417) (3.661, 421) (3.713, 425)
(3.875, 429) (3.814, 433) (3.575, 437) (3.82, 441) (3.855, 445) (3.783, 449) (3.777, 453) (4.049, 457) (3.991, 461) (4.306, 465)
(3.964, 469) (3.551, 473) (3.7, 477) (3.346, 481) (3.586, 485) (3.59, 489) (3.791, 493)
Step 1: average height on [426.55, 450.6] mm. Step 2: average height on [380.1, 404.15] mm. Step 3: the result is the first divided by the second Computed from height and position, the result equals 0.98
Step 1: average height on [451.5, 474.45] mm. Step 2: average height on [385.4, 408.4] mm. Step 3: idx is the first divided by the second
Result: 1.03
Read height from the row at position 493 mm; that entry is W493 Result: 3.791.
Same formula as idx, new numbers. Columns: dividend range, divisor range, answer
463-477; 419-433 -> 1.04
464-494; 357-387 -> 0.95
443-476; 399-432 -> 1.05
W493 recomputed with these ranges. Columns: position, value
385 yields 4.045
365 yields 4.019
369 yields 3.855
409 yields 3.569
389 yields 3.833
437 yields 3.575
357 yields 4.018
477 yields 3.7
